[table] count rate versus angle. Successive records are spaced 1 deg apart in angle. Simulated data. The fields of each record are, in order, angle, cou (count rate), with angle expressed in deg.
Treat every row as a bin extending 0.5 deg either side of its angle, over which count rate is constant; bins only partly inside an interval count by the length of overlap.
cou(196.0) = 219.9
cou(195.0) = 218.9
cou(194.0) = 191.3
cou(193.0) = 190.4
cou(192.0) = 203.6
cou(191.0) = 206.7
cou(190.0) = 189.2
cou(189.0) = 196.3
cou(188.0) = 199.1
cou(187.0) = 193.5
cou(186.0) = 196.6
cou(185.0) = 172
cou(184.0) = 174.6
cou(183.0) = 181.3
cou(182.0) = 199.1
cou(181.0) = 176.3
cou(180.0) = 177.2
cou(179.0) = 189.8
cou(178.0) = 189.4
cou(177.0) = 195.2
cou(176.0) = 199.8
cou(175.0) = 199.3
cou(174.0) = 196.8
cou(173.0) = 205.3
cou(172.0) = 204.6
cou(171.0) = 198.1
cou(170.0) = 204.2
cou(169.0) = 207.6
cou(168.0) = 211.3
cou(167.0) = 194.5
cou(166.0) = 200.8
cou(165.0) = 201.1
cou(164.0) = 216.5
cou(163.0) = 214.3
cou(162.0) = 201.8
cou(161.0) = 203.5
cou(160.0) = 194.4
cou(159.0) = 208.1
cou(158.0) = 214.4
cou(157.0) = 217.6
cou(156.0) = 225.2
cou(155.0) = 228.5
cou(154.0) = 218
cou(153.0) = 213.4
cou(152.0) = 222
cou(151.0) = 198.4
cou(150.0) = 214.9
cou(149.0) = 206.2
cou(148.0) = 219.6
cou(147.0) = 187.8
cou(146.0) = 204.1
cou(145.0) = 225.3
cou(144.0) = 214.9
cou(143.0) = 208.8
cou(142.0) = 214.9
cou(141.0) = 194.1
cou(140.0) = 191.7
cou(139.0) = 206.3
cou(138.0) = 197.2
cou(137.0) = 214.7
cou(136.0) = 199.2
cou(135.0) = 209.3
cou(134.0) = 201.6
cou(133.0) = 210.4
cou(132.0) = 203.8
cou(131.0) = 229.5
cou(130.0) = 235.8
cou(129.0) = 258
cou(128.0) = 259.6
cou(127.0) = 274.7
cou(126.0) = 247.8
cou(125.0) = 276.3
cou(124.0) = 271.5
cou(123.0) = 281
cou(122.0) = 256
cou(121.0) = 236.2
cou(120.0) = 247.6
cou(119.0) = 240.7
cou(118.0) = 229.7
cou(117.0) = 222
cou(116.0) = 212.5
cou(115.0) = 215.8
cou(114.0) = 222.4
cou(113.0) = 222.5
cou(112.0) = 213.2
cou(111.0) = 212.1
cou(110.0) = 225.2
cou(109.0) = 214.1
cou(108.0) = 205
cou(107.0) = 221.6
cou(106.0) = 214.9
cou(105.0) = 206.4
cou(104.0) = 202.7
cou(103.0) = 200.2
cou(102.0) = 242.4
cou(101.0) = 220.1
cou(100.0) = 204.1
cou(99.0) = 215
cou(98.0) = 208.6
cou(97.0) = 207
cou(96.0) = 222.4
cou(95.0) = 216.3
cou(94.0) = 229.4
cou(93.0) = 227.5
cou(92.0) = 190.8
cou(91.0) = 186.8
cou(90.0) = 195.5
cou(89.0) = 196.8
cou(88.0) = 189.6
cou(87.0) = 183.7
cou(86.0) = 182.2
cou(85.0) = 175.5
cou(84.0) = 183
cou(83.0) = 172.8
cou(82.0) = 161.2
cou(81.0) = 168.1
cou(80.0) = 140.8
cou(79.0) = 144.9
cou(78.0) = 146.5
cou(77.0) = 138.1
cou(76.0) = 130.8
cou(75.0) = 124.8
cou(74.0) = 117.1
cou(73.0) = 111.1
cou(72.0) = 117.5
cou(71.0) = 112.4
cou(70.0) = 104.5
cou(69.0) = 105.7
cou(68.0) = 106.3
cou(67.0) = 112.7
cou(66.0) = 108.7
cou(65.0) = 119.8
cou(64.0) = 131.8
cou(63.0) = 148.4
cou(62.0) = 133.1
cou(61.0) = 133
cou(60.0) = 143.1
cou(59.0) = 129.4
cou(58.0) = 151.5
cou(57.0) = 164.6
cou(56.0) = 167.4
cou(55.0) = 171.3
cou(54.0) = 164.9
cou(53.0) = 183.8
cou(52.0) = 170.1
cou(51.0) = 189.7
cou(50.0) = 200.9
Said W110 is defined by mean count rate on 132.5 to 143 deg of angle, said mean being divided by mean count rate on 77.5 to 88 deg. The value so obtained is 1.2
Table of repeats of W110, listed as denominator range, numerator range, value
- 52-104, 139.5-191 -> 1.23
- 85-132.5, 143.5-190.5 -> 0.91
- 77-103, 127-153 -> 1.12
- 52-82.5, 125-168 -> 1.57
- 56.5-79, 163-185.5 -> 1.54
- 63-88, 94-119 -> 1.56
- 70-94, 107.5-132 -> 1.47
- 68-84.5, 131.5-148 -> 1.52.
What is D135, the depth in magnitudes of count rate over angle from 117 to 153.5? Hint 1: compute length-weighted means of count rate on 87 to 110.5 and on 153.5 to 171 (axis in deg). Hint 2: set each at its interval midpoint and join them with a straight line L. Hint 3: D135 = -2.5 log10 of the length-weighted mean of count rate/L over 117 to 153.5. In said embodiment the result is -0.08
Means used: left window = 210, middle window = 225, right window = 209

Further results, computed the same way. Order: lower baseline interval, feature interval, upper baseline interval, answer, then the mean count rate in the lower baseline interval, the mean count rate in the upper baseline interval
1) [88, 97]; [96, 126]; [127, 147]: -0.08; 207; 216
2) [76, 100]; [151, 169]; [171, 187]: -0.11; 185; 191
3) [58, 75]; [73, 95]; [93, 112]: -0.01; 122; 215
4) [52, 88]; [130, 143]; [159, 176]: -0.13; 144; 203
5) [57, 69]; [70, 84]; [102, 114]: 0.14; 129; 214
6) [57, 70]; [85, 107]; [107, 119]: -0.11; 128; 219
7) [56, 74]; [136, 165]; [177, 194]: -0.22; 126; 190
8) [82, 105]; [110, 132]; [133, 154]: -0.17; 202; 208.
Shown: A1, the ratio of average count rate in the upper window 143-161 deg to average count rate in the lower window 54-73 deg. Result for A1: 1.6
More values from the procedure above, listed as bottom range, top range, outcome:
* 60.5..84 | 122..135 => 1.87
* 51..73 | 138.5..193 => 1.47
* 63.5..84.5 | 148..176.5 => 1.58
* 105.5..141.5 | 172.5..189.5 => 0.84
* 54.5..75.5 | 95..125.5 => 1.74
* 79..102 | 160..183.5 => 1.02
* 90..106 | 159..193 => 0.93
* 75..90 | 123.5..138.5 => 1.41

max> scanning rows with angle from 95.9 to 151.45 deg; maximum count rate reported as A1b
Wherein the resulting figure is 281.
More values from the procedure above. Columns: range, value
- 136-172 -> 228.5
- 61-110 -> 242.4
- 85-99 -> 229.4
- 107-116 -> 225.2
